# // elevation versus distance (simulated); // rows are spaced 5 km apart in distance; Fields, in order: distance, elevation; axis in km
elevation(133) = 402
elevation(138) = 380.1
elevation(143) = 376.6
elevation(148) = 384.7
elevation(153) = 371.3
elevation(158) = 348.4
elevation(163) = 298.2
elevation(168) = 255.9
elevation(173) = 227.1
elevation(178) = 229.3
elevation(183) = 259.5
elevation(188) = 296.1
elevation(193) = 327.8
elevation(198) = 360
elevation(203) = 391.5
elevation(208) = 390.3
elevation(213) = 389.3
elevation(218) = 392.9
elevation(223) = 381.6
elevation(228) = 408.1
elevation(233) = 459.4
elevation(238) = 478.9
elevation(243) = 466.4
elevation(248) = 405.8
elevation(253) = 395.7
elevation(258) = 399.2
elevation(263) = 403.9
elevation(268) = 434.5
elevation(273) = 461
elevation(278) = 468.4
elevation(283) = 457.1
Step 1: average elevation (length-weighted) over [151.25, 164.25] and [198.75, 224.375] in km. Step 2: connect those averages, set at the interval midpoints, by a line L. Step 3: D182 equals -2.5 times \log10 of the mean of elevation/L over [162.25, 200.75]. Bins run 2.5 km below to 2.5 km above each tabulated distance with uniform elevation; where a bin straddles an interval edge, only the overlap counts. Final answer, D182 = 0.27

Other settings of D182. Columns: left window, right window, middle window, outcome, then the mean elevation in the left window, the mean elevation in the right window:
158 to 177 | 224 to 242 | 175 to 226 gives 0.06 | 270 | 445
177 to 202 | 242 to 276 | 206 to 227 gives -0.12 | 304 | 423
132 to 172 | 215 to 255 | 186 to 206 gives 0.12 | 346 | 424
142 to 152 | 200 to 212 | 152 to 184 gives 0.34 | 380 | 389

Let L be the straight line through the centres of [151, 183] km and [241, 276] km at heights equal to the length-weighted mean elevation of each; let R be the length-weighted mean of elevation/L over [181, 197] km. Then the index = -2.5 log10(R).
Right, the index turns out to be 0.06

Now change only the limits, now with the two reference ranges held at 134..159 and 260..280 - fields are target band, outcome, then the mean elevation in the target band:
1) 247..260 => 0.08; 400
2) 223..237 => -0.03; 429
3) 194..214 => 0.08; 378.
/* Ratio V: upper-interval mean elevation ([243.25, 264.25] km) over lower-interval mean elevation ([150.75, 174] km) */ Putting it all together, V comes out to 1.3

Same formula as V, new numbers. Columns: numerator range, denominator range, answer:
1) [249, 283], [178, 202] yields 1.39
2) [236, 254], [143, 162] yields 1.21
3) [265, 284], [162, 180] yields 1.82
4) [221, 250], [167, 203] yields 1.51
